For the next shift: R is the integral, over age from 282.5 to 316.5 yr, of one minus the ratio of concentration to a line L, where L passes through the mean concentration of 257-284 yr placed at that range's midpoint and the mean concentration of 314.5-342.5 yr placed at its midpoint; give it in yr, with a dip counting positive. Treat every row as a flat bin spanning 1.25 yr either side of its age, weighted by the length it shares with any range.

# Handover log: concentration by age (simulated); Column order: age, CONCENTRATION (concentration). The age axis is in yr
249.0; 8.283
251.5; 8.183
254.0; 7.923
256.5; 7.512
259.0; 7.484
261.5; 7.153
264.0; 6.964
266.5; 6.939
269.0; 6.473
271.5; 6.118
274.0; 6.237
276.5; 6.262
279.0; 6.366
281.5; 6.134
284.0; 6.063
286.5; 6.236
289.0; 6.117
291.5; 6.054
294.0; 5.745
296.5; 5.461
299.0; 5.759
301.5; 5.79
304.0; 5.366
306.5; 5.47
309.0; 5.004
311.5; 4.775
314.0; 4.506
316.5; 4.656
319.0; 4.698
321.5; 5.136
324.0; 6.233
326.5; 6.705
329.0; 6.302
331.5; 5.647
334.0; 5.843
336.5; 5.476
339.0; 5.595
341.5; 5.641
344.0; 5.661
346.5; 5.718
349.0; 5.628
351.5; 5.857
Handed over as 3.2 yr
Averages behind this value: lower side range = 6.61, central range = 5.54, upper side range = 5.6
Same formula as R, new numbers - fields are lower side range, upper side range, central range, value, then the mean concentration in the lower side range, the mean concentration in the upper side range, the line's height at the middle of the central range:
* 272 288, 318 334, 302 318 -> 2.6 yr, 6.21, 5.81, 5.95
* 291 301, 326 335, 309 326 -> 2.5 yr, 5.73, 6.08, 5.95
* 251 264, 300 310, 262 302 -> 1.5 yr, 7.55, 5.43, 6.46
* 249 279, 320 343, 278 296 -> 1.5 yr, 7.05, 5.83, 6.63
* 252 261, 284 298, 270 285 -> 0.9 yr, 7.64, 5.93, 6.6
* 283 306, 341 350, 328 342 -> -0.1 yr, 5.83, 5.66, 5.7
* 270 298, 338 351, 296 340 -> 2.8 yr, 6.07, 5.66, 5.84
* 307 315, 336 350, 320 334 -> -2.0 yr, 4.84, 5.63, 5.23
